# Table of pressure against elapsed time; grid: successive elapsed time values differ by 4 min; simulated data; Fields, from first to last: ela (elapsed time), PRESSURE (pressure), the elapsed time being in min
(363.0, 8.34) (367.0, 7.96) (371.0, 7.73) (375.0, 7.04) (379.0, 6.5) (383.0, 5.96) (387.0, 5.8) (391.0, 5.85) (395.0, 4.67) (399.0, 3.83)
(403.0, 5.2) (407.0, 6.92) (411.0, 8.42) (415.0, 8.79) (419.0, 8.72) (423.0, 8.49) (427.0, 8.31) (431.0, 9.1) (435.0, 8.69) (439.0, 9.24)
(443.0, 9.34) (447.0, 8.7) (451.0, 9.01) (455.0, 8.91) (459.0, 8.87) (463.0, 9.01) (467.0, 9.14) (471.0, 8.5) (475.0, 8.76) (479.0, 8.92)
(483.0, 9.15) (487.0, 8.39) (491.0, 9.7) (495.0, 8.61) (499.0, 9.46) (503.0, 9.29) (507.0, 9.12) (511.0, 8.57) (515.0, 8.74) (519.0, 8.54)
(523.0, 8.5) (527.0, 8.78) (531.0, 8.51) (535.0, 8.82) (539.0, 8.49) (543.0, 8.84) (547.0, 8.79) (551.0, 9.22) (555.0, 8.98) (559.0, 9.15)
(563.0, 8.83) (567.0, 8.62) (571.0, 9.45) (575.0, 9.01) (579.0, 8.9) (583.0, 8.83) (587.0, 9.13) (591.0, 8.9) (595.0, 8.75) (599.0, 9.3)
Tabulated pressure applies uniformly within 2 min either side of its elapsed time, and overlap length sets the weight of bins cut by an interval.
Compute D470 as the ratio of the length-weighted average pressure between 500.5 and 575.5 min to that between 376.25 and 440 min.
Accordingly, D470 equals 1.24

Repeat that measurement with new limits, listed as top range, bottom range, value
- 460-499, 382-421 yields 1.39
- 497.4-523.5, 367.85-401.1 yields 1.49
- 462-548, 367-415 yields 1.39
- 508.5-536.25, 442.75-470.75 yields 0.97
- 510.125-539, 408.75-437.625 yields 1.00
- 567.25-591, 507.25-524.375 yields 1.04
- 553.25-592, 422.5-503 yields 1.01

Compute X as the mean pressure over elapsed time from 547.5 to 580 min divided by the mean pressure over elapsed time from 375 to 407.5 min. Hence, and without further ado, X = 1.60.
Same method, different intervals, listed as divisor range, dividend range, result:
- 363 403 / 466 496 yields 1.43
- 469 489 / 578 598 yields 1.02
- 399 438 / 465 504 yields 1.14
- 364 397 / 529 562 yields 1.36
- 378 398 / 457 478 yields 1.58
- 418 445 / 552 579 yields 1.02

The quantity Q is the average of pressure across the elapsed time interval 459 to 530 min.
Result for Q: 8.89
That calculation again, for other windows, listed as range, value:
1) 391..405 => 4.75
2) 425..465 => 8.92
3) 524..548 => 8.69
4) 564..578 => 9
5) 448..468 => 8.97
